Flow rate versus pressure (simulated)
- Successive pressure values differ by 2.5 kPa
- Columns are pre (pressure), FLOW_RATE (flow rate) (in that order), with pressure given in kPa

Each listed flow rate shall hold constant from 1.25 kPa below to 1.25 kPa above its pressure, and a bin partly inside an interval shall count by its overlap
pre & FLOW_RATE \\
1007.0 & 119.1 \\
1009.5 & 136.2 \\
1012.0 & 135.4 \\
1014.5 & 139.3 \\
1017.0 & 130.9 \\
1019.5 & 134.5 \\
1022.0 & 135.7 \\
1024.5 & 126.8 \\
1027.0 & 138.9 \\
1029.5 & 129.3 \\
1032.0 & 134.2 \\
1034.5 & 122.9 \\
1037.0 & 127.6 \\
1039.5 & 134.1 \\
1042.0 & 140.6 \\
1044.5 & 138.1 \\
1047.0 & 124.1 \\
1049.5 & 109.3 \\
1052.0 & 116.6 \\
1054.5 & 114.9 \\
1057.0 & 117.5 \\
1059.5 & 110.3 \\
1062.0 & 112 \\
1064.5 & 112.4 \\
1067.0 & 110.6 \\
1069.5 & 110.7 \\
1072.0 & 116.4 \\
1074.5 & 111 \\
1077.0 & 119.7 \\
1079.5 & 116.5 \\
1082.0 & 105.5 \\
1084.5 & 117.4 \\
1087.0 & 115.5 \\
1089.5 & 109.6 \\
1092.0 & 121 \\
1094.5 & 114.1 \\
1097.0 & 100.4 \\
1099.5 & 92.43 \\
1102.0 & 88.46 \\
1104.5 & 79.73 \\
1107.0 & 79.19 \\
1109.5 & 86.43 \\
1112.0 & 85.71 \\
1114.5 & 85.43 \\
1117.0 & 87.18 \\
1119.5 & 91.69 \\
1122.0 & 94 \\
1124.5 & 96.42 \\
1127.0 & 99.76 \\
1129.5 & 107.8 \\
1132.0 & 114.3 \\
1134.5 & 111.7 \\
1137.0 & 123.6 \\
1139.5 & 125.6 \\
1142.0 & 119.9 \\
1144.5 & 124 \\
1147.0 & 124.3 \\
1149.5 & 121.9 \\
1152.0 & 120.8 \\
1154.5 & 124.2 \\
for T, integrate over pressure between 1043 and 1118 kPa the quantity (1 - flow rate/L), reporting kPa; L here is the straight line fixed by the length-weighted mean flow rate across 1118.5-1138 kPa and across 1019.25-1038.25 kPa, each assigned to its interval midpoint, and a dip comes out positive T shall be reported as 6.8 kPa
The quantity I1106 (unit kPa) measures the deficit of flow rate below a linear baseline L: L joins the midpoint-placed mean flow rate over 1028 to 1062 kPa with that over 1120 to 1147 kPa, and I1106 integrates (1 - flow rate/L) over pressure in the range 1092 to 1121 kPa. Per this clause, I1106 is 6.07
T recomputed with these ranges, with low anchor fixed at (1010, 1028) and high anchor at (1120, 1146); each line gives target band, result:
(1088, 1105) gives 2.4 kPa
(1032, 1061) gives 1.2 kPa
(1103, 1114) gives 3.1 kPa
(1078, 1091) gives 0.9 kPa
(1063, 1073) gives 1.0 kPa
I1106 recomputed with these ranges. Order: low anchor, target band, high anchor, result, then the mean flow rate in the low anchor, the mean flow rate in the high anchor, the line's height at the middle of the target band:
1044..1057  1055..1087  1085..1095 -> 1.0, 119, 115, 117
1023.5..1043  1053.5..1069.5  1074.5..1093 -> 1.2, 132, 115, 122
